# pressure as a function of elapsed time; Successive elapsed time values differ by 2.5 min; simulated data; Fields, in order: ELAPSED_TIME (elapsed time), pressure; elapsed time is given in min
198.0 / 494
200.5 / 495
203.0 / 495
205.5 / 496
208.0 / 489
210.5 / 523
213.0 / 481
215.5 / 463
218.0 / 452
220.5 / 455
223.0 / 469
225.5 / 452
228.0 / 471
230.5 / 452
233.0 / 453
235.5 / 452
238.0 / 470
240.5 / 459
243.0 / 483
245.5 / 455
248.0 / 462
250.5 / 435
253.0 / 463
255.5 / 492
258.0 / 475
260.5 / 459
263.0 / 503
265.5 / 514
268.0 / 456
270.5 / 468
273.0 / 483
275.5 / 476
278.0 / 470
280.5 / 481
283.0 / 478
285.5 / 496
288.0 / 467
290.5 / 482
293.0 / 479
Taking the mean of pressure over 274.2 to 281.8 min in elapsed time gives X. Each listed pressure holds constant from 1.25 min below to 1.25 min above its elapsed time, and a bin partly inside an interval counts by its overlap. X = 476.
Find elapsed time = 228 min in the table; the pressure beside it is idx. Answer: 471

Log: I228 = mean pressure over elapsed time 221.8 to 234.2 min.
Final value 459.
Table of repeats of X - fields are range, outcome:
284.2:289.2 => 482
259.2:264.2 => 481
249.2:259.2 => 466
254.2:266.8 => 488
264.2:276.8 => 479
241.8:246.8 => 469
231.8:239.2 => 458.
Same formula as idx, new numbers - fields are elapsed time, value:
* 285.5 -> 496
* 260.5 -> 459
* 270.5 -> 468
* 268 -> 456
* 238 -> 470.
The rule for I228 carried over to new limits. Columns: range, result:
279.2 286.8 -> 485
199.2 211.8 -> 500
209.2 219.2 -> 480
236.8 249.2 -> 466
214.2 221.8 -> 457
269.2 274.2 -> 475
